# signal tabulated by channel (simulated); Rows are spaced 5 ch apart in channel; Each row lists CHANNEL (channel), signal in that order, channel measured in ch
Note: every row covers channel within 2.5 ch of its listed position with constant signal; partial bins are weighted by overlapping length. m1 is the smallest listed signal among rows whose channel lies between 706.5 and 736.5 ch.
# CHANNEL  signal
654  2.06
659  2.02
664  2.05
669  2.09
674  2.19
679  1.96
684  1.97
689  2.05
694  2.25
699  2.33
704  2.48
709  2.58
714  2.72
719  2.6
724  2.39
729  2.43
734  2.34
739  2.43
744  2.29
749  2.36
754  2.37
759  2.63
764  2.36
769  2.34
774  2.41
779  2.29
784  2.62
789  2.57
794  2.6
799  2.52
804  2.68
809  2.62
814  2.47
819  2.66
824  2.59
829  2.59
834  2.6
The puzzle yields 2.34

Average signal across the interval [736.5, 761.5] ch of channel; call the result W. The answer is 2.42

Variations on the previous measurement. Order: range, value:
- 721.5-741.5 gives 2.4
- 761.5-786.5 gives 2.4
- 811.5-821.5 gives 2.57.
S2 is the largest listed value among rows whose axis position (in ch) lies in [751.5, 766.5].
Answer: 2.63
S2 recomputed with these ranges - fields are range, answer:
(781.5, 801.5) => 2.62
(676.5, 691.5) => 2.05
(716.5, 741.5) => 2.6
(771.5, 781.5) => 2.41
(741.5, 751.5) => 2.36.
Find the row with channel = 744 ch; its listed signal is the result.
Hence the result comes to 2.29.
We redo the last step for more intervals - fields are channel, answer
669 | 2.09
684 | 1.97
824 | 2.59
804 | 2.68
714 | 2.72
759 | 2.63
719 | 2.6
